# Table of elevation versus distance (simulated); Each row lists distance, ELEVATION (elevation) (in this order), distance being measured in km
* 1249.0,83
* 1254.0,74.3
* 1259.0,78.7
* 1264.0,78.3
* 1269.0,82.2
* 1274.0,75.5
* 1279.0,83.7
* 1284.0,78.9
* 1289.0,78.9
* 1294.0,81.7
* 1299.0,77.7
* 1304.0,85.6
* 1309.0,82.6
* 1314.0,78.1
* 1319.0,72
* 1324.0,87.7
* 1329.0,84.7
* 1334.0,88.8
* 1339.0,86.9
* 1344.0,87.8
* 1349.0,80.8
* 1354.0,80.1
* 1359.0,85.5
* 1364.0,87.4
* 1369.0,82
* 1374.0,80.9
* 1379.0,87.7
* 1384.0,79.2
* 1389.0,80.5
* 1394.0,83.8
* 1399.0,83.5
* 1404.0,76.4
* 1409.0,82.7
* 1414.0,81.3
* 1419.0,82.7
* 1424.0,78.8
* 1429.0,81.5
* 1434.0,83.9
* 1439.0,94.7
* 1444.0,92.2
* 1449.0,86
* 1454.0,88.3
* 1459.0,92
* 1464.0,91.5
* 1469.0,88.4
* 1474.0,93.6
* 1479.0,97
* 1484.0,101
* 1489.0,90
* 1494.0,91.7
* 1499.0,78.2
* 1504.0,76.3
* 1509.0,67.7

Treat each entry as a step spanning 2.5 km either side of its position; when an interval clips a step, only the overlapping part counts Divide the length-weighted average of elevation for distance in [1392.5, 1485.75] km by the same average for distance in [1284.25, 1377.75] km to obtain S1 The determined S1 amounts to 1.1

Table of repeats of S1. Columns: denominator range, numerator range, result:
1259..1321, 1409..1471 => 1.09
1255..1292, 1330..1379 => 1.07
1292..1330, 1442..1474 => 1.11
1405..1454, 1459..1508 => 1.05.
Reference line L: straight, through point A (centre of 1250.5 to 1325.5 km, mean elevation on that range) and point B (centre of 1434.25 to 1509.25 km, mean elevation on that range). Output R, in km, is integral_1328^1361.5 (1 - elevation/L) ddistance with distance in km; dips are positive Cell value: -1.0 km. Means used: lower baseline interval 79.7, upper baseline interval 89.1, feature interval 85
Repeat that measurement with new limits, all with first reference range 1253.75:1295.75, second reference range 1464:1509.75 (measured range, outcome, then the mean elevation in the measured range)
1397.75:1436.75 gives 1.8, 81.4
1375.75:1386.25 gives 0.0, 83.4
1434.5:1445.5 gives -0.7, 91.8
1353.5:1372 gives -0.2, 84.1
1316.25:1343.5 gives -0.9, 84.2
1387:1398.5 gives 0.2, 82.5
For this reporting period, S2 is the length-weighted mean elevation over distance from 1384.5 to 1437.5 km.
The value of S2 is 81.7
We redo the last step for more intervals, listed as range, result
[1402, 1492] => 88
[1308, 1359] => 83.1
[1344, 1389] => 83.1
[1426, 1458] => 87.8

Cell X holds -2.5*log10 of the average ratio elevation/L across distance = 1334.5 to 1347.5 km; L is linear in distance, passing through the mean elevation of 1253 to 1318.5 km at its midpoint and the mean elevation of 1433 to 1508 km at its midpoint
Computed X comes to -0.06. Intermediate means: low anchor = 79.6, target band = 87.1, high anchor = 89.3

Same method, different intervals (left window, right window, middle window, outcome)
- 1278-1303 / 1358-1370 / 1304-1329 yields 0.01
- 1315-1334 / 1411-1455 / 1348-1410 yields 0.02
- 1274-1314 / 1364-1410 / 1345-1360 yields -0.01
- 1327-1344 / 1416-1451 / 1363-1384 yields 0.04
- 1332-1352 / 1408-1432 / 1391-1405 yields 0.01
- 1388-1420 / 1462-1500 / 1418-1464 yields -0.01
